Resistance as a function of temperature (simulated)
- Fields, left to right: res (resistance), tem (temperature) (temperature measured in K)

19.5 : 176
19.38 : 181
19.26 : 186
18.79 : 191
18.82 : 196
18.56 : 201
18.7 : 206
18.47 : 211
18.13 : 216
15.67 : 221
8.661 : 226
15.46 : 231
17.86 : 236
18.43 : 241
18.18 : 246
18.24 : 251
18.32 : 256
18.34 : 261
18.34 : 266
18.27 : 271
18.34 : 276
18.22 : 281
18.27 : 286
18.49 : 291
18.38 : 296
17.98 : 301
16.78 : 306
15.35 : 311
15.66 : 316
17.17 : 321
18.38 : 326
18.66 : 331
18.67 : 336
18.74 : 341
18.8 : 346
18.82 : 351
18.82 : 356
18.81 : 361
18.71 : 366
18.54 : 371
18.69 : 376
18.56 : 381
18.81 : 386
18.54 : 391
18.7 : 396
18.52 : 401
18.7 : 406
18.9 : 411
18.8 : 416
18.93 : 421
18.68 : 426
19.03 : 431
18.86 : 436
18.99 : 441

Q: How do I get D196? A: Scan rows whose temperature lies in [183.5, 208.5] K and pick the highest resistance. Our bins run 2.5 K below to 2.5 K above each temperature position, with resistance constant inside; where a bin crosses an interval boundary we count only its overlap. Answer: 19.26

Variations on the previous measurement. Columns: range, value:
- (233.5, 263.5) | 18.43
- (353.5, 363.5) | 18.82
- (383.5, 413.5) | 18.9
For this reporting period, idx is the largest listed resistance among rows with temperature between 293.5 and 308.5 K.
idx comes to 18.38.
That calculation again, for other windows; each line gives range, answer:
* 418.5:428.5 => 18.93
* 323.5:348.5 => 18.8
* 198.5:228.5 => 18.7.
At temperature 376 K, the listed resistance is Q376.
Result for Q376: 18.69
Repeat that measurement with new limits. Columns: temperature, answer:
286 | 18.27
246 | 18.18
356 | 18.82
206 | 18.7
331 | 18.66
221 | 15.67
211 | 18.47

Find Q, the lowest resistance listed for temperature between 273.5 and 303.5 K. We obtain 17.98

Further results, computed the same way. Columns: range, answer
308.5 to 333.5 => 15.35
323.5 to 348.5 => 18.38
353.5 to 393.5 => 18.54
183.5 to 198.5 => 18.79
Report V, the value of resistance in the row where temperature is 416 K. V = 18.8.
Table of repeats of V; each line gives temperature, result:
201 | 18.56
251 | 18.24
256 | 18.32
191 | 18.79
